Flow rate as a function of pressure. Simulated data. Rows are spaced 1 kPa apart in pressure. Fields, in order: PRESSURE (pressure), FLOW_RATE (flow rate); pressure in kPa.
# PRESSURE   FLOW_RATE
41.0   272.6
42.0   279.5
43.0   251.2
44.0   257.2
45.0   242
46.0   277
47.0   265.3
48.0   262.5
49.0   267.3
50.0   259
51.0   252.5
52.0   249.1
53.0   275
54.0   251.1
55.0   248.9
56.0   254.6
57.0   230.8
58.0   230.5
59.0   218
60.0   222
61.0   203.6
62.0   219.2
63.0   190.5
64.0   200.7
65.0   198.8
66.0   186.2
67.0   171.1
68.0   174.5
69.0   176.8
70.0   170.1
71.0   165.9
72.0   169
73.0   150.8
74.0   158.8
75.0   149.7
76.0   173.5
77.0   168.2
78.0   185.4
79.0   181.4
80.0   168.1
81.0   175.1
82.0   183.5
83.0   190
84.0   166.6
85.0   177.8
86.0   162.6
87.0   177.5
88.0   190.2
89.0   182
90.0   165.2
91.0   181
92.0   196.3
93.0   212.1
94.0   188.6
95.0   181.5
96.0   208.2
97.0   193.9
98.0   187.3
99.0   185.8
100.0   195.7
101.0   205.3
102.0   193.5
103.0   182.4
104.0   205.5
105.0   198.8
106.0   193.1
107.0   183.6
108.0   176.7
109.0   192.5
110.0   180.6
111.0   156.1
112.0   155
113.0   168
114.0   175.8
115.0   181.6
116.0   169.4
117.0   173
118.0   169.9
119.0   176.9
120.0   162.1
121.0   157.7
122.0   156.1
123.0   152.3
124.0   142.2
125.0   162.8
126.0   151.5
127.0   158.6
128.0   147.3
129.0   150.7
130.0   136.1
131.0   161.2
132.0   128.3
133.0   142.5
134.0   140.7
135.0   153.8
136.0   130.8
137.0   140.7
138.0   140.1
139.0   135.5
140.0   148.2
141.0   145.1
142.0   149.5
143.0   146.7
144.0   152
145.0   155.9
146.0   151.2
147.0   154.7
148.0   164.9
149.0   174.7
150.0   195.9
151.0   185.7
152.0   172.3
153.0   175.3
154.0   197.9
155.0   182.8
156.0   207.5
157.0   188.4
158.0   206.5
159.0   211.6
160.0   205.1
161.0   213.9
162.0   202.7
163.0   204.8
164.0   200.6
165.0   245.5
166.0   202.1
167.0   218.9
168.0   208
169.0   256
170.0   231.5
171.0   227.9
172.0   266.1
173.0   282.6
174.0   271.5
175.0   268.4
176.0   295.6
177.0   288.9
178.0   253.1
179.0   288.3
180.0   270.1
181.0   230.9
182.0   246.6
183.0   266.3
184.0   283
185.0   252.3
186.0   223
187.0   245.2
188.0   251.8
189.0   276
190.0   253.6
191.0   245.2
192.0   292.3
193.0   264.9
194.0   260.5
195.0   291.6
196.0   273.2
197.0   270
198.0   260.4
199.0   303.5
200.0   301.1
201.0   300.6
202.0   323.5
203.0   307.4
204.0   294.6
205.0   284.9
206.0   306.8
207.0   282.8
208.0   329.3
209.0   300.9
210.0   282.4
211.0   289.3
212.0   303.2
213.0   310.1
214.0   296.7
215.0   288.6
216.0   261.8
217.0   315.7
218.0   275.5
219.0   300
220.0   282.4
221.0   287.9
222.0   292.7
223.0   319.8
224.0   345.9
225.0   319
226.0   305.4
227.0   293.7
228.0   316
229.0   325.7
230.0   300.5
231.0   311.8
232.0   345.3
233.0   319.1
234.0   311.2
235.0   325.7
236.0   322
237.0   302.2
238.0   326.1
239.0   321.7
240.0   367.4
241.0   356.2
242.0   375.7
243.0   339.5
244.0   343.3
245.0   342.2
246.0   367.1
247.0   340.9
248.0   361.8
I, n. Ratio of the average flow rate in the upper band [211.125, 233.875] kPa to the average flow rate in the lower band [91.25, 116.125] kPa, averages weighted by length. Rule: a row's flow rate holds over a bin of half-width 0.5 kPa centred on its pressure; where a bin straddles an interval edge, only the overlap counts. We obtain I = 1.6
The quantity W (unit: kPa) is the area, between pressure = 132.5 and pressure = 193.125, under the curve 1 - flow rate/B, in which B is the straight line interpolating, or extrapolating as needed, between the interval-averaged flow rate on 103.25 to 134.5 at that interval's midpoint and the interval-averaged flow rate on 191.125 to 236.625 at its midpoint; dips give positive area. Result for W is 5.0 kPa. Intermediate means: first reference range 165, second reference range 299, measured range 211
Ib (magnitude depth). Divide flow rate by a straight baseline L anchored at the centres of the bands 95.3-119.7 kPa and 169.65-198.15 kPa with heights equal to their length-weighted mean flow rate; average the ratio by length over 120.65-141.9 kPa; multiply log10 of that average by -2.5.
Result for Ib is 0.38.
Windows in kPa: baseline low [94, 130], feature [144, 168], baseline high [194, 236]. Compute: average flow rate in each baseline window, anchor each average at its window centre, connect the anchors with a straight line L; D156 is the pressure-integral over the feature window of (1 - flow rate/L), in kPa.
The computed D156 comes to 3.9 kPa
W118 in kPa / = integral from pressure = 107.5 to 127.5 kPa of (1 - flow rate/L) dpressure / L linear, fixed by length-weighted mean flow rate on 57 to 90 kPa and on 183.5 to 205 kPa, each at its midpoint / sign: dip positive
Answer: 4.7 kPa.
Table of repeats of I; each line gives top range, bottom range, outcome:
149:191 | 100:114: 1.26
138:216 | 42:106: 1.18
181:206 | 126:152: 1.80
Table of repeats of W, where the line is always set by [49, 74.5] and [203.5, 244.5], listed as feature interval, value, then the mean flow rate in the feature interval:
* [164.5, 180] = 1.41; 254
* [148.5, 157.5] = 2.71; 187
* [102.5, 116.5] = 3.50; 180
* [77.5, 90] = 2.58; 178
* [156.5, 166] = 2.23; 208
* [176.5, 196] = 1.73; 263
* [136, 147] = 4.82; 146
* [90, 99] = 1.53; 192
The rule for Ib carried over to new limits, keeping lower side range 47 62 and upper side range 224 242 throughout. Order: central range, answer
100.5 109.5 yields 0.36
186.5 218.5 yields 0.09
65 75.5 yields 0.43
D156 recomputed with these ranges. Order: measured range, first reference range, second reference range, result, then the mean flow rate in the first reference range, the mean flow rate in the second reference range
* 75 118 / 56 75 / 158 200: 5.3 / 192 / 251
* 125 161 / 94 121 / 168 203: 9.5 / 182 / 268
